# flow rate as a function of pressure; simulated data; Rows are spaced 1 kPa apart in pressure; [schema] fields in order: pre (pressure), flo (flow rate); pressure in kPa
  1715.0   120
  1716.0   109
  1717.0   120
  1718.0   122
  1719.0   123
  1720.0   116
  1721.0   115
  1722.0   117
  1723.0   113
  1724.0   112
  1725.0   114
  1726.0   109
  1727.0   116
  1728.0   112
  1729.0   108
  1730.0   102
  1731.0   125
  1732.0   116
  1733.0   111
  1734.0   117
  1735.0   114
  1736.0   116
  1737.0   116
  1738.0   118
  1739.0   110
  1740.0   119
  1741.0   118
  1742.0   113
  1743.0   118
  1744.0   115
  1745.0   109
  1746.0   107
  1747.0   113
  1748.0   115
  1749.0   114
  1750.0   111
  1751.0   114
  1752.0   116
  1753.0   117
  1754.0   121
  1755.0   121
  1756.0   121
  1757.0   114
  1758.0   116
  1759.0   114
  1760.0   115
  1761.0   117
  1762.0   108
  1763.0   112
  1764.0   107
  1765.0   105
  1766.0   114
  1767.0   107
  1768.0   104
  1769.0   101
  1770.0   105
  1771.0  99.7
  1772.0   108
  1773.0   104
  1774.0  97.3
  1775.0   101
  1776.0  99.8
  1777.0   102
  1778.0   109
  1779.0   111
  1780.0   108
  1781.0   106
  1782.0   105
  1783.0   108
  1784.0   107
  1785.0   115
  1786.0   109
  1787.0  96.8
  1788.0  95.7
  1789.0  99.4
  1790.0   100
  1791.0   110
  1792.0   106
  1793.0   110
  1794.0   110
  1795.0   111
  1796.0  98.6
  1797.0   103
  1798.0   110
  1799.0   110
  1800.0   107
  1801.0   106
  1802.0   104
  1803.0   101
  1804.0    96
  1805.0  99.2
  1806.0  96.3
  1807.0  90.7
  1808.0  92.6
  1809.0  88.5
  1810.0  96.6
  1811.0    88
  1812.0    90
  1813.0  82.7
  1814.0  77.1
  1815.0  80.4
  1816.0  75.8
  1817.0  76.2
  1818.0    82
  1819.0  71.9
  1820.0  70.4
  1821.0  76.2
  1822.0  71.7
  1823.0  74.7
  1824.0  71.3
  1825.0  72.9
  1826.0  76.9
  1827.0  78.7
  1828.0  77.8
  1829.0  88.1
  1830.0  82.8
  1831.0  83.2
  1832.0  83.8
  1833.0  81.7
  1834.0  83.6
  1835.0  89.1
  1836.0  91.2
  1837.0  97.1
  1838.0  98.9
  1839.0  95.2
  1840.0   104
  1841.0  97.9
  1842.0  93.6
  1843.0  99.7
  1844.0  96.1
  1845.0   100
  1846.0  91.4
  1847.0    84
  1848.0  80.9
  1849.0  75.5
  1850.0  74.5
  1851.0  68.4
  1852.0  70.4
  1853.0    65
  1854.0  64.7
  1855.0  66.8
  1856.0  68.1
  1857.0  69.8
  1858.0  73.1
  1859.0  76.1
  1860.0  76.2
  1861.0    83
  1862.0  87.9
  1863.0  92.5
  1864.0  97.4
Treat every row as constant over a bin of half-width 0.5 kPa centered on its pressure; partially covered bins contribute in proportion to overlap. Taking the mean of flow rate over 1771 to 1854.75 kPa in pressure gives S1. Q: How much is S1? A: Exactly 92.3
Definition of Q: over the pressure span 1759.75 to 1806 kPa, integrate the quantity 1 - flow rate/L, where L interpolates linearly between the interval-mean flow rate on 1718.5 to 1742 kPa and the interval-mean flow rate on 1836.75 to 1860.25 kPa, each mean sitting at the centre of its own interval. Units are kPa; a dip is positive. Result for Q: -2.36 kPa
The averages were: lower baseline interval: 115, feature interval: 105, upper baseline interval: 82.7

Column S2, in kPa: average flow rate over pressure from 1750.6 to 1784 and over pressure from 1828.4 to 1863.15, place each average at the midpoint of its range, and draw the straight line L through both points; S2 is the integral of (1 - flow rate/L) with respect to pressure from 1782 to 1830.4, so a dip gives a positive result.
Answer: 2.1 kPa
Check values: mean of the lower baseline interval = 109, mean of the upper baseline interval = 83.7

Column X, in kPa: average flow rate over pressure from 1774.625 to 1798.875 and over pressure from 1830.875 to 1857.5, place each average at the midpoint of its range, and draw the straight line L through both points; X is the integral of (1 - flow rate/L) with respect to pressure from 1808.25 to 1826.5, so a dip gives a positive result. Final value 2.9 kPa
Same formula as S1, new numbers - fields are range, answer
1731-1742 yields 116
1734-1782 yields 111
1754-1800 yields 108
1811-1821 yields 78.9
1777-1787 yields 108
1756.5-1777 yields 107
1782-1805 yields 105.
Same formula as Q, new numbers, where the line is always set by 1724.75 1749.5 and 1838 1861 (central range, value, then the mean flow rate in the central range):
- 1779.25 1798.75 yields -1.3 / 106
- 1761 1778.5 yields -0.1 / 105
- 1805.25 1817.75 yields 0.8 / 86.4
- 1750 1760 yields -0.7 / 117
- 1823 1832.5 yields 0.9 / 79.2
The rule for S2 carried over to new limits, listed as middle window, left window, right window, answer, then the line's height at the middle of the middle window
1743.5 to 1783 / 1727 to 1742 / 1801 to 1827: -2.39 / 104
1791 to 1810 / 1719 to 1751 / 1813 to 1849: -1.71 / 93.7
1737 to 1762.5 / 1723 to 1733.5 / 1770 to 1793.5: -1.31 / 109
